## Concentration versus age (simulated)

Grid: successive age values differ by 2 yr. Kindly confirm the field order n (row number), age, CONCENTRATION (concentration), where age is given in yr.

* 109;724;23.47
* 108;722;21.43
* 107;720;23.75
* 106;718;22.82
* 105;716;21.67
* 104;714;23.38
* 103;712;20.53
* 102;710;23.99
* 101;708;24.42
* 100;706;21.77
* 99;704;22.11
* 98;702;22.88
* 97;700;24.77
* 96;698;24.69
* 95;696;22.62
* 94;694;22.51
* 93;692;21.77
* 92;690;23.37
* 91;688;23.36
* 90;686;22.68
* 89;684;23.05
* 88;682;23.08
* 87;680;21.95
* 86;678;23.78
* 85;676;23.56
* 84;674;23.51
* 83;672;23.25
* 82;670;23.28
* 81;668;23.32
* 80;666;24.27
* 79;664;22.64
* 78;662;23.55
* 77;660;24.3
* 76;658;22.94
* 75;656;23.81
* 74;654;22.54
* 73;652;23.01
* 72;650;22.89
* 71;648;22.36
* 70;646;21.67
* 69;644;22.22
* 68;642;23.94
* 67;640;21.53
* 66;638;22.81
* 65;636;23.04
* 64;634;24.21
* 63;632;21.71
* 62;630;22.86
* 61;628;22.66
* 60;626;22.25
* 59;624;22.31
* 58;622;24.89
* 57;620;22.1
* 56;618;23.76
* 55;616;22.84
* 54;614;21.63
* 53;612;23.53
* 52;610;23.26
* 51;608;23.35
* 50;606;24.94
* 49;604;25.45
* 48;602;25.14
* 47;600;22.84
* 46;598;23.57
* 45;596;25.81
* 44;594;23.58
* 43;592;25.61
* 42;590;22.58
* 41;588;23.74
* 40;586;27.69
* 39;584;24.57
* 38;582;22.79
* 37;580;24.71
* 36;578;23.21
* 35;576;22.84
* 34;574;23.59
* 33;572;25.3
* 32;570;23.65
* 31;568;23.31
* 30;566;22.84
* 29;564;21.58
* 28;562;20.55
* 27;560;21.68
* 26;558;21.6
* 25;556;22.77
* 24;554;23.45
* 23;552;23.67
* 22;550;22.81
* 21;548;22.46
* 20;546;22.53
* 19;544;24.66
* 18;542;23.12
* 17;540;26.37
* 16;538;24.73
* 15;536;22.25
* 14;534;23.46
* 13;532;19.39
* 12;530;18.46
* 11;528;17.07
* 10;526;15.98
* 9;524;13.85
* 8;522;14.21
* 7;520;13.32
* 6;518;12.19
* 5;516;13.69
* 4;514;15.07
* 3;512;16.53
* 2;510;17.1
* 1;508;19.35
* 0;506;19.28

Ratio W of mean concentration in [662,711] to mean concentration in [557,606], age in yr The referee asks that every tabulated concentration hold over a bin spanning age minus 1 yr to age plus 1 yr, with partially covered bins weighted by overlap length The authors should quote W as 0.98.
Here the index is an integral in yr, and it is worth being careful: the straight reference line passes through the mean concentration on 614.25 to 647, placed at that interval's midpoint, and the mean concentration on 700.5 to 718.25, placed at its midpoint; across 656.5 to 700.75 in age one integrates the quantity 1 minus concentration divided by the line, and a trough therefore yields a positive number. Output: -1.1 yr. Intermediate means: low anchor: 22.8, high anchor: 22.7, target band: 23.3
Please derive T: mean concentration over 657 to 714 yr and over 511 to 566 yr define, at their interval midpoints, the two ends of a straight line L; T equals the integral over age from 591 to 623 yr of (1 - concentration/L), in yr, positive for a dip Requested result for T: -3.7 yr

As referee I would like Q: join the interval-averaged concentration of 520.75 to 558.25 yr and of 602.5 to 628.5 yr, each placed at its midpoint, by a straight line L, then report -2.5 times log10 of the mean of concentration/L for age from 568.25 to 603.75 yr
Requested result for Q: -0.079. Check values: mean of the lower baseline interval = 21.1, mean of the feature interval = 24.2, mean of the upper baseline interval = 23.4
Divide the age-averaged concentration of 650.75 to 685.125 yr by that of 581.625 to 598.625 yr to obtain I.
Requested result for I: 0.95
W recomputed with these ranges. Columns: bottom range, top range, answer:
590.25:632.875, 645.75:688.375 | 0.98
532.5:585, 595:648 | 1.00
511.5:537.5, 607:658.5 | 1.37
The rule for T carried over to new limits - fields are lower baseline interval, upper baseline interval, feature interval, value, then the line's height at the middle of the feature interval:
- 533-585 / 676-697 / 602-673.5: -0.4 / 23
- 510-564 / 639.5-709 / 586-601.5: -2.3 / 21.2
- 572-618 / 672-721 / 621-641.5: 0.7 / 23.6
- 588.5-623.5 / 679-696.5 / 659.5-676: -0.4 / 23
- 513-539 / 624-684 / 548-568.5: -4.1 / 18.7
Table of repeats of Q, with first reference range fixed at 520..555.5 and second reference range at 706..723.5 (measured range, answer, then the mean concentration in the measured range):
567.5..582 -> -0.12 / 23.7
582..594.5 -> -0.15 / 24.5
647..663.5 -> -0.05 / 23.2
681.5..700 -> -0.03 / 23.1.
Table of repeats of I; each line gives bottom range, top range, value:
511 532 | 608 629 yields 1.51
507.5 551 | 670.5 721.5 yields 1.21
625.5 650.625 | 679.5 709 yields 1.02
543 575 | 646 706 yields 1.01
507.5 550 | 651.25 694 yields 1.22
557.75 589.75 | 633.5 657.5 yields 0.98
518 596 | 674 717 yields 1.04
